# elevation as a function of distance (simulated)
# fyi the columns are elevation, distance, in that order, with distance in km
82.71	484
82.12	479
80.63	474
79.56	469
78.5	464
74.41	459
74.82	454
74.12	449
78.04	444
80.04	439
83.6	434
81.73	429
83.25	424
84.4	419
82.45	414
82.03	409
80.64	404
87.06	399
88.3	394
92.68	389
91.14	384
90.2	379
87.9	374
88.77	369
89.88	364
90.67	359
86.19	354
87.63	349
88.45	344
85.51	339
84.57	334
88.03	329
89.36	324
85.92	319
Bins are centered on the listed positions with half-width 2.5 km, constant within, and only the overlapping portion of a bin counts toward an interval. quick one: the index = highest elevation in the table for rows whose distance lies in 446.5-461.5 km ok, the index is 74.82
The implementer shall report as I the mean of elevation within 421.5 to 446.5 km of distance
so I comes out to 81.3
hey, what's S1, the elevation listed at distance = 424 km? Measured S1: 83.25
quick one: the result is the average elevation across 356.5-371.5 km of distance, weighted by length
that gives 89.8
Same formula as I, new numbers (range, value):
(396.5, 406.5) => 83.8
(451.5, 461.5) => 74.6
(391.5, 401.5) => 87.7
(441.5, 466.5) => 76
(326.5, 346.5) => 86.6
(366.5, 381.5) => 89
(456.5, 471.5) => 77.5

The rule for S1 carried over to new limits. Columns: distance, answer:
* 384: 91.14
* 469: 79.56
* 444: 78.04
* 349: 87.63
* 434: 83.6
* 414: 82.45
